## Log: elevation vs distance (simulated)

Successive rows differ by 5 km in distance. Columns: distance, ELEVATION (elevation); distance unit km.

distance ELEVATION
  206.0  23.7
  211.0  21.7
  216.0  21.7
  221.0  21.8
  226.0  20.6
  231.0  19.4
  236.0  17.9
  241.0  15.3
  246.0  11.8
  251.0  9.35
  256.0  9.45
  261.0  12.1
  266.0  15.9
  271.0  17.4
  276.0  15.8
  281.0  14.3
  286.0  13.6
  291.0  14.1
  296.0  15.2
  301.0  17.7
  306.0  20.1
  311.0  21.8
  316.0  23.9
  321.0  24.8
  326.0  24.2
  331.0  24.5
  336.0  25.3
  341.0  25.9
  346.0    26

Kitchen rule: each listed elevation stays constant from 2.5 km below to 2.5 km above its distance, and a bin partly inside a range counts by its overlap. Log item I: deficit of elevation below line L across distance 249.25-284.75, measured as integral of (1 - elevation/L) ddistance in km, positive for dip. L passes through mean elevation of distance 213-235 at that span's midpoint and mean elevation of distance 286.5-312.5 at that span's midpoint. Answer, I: 9.72 km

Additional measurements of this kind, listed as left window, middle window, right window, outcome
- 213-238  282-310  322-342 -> 8.4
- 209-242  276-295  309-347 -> 7.0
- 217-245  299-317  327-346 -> 2.2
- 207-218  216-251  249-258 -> -4.1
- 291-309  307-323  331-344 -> -2.0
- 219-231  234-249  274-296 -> 3.5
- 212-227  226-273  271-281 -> 9.9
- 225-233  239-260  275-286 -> 7.6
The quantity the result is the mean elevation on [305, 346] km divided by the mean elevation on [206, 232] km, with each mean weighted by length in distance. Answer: 1.1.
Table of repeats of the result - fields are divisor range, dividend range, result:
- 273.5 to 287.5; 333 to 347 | 1.75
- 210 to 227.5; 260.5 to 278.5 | 0.73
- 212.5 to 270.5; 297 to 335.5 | 1.39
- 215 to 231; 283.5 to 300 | 0.69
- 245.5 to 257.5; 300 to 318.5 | 2.11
